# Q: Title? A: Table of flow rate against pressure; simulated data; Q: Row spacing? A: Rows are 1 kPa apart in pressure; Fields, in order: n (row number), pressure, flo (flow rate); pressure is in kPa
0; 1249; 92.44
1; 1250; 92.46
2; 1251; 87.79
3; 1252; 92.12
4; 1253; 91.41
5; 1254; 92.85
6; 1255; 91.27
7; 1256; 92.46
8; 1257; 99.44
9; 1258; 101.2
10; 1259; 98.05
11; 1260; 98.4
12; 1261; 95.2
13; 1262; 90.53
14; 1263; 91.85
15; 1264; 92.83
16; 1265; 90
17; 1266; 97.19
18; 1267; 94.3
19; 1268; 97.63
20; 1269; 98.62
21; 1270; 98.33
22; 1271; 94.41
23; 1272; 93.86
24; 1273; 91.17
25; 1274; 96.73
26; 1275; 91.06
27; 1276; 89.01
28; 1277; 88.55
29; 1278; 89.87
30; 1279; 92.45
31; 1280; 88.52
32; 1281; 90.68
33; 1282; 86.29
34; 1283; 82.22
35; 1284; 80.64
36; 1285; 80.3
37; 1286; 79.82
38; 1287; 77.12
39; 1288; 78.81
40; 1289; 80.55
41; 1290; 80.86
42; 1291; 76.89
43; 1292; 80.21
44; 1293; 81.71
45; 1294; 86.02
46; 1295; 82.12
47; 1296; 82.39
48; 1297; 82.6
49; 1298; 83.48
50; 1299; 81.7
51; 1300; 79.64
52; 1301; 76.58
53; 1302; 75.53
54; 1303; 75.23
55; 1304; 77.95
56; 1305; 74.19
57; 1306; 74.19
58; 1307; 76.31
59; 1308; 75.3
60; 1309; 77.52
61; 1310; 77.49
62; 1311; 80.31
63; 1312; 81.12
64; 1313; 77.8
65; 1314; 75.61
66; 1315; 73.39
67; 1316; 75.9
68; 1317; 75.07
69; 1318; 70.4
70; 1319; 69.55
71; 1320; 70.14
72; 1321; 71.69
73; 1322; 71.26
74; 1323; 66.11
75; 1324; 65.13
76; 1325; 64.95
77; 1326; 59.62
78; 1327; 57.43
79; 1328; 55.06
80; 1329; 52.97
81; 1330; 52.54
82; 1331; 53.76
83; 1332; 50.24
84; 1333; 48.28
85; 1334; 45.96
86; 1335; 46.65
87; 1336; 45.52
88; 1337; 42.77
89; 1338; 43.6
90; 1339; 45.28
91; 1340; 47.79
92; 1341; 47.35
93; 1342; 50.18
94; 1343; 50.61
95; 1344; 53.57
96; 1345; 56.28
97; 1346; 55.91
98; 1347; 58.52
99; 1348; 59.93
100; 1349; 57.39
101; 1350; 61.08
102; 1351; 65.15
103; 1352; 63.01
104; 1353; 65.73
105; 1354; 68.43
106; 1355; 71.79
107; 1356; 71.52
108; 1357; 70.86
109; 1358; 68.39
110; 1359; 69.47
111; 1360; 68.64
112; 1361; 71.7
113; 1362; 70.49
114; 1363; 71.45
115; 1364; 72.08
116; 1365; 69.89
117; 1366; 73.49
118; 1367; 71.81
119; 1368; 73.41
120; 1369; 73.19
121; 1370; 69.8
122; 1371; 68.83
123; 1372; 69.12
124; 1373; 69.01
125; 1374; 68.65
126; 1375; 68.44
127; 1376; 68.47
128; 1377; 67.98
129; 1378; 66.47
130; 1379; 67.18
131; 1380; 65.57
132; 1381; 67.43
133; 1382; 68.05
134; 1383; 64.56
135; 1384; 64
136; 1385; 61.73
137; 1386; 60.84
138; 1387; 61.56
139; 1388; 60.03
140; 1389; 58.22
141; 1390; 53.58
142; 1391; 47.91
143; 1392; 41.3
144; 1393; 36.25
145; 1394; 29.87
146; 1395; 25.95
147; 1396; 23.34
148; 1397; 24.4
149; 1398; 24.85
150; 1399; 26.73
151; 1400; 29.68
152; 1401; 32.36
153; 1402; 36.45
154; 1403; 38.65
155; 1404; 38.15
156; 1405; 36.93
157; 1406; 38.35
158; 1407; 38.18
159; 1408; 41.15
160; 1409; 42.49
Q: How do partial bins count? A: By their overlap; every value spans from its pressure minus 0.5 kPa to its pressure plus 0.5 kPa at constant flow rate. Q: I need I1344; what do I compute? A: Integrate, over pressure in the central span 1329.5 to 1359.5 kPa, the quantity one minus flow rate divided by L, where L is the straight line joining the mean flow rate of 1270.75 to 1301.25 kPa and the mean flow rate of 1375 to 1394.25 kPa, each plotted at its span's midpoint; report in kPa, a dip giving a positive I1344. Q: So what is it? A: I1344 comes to 5.6 kPa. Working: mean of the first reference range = 84.7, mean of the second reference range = 59.1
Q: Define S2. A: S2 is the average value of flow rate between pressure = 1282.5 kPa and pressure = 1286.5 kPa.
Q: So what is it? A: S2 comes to 80.7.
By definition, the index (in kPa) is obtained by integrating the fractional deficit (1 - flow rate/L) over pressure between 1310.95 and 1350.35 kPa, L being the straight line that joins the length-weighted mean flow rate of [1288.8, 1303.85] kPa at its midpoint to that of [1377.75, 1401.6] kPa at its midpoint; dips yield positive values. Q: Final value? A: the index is 5.37 kPa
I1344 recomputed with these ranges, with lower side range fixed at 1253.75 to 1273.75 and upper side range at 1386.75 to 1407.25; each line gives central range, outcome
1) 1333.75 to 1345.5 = 2.7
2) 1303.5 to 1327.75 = 0.2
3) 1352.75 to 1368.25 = -5.0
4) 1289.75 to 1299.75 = 0.0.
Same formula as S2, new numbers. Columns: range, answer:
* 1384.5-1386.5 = 61.3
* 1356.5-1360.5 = 69.3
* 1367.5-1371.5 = 71.3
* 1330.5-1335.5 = 49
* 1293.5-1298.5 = 83.3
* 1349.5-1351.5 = 63.1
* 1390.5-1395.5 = 36.3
